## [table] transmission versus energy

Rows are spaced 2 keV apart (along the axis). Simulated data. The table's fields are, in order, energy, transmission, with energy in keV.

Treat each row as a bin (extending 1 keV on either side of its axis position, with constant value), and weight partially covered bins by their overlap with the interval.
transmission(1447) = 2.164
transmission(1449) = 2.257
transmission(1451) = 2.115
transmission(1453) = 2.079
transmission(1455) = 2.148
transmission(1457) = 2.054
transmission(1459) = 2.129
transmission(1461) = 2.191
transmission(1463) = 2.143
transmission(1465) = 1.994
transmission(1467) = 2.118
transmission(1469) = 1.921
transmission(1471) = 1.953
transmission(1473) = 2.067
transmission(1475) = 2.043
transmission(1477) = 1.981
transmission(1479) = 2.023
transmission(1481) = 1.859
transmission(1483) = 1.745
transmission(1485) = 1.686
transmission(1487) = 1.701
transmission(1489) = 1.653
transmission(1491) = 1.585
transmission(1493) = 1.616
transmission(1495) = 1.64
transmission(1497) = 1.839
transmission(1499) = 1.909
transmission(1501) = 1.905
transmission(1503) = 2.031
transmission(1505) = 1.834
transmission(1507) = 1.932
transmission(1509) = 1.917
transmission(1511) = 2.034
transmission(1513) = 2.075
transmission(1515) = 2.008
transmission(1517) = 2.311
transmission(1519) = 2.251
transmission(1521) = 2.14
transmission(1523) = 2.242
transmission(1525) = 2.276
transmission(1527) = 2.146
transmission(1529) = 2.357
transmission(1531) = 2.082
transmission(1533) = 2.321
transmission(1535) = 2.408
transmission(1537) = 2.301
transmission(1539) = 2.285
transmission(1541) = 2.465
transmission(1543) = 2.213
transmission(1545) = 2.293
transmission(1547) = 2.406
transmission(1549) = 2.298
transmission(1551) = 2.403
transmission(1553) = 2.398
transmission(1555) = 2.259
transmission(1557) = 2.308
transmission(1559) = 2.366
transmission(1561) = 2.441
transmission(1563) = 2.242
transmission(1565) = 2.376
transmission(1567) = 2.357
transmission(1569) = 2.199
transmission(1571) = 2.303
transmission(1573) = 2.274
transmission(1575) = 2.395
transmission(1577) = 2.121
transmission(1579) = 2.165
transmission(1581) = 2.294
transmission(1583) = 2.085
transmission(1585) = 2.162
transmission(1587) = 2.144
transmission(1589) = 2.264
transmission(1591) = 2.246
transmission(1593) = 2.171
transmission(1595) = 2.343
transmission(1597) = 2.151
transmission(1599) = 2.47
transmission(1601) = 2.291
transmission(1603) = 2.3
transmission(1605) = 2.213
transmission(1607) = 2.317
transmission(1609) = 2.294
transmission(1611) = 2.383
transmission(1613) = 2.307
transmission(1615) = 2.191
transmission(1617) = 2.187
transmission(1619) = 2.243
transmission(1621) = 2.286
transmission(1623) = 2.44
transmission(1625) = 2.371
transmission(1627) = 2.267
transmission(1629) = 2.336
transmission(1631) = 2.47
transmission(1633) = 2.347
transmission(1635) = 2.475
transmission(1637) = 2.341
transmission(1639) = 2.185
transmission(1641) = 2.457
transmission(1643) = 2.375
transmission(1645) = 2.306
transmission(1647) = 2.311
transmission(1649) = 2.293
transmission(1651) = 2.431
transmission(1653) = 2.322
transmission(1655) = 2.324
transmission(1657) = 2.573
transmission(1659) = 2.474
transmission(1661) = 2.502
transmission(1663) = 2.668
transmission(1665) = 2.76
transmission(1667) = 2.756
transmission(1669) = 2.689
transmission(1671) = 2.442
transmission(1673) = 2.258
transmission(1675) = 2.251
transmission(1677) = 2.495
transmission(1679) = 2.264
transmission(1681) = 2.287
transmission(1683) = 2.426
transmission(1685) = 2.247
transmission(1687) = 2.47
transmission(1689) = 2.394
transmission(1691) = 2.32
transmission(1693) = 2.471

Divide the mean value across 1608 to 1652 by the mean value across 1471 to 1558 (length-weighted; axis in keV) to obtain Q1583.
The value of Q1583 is 1.1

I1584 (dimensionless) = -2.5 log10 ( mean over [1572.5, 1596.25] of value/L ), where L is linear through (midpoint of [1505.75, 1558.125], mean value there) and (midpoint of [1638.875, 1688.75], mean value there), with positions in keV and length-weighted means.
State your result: 0.043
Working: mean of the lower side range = 2.23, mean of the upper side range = 2.43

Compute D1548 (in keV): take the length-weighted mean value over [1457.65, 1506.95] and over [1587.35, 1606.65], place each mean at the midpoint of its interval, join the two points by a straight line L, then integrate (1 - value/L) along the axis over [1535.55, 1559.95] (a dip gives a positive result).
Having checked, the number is -2.6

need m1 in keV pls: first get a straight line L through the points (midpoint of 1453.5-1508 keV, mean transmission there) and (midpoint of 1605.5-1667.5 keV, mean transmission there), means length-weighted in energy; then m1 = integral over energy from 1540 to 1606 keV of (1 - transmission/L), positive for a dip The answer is -2.9 keV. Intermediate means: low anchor 1.92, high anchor 2.38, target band 2.29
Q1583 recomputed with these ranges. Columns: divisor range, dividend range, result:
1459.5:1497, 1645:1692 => 1.29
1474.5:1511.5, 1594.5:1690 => 1.30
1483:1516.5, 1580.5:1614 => 1.23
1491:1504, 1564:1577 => 1.28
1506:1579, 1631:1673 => 1.09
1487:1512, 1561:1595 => 1.23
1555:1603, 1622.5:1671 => 1.07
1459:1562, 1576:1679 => 1.12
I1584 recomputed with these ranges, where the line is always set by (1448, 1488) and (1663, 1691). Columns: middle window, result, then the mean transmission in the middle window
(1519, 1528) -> -0.04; 2.21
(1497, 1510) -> 0.09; 1.92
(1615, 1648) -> 0.01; 2.33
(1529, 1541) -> -0.07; 2.3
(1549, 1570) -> -0.06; 2.33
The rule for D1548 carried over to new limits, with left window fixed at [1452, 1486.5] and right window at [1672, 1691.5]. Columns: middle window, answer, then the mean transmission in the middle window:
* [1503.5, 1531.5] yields -0.44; 2.11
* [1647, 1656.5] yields -0.24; 2.35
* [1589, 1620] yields -0.77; 2.27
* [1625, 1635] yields -0.48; 2.37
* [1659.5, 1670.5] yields -1.62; 2.66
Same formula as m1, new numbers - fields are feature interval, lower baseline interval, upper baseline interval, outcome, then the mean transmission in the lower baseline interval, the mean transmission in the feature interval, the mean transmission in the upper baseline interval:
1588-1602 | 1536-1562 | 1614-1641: 0.3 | 2.34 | 2.28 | 2.32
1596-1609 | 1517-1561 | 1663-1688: 0.4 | 2.3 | 2.29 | 2.45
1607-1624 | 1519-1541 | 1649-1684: 0.7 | 2.27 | 2.29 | 2.46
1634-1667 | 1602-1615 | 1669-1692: -1.4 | 2.29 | 2.43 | 2.37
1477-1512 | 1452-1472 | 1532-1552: 5.8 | 2.07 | 1.82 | 2.34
